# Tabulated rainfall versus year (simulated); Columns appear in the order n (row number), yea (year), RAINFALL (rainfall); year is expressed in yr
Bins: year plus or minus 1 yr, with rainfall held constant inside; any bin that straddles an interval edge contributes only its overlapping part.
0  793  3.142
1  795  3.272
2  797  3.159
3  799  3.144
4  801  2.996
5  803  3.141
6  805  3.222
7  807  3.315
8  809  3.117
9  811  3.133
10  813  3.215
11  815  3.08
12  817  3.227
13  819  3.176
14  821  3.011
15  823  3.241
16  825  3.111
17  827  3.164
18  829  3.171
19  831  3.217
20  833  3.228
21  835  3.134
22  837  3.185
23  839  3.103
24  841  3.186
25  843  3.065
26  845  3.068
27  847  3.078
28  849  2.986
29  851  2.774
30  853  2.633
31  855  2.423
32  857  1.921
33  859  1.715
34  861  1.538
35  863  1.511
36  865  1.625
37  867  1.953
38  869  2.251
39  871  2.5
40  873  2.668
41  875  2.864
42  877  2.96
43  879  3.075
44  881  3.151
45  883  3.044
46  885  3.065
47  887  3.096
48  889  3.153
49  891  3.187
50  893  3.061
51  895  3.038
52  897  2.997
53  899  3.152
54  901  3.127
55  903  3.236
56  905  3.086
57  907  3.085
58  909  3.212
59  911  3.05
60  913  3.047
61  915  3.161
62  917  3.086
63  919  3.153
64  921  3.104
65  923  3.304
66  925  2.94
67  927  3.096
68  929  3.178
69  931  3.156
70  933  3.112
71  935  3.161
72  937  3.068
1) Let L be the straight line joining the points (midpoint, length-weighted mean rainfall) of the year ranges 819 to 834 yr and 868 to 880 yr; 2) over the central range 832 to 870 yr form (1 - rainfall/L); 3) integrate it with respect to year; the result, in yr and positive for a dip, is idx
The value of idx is 5.2 yr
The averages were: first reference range 3.16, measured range 2.55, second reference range 2.72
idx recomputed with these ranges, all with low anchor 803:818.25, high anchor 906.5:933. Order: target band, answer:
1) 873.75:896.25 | 0.6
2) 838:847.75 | 0.2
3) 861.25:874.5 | 4.5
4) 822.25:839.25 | 0.0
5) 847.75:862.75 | 4.3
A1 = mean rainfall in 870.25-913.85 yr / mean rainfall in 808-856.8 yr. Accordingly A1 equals 1.0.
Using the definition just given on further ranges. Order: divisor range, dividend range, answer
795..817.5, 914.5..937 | 0.99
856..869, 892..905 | 1.77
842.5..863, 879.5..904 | 1.26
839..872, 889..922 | 1.29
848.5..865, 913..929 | 1.47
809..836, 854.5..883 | 0.73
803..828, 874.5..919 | 0.98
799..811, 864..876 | 0.73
